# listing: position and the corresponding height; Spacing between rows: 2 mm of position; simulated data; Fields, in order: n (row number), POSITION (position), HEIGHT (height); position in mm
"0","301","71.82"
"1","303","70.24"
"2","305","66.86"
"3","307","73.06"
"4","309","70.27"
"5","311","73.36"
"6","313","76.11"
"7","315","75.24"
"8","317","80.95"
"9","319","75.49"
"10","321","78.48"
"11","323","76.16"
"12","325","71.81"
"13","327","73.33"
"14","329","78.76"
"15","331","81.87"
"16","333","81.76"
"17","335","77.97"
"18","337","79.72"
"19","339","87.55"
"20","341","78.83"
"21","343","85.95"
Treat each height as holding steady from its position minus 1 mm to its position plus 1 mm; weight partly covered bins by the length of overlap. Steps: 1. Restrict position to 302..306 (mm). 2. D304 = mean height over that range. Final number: 68.5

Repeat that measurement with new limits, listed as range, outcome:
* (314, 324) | 77.3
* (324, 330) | 74.6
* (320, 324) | 77.3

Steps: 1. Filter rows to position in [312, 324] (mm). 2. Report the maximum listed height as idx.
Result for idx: 80.95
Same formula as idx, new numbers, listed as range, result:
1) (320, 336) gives 81.87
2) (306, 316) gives 76.11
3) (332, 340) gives 87.55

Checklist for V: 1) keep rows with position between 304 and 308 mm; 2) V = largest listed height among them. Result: 73.06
